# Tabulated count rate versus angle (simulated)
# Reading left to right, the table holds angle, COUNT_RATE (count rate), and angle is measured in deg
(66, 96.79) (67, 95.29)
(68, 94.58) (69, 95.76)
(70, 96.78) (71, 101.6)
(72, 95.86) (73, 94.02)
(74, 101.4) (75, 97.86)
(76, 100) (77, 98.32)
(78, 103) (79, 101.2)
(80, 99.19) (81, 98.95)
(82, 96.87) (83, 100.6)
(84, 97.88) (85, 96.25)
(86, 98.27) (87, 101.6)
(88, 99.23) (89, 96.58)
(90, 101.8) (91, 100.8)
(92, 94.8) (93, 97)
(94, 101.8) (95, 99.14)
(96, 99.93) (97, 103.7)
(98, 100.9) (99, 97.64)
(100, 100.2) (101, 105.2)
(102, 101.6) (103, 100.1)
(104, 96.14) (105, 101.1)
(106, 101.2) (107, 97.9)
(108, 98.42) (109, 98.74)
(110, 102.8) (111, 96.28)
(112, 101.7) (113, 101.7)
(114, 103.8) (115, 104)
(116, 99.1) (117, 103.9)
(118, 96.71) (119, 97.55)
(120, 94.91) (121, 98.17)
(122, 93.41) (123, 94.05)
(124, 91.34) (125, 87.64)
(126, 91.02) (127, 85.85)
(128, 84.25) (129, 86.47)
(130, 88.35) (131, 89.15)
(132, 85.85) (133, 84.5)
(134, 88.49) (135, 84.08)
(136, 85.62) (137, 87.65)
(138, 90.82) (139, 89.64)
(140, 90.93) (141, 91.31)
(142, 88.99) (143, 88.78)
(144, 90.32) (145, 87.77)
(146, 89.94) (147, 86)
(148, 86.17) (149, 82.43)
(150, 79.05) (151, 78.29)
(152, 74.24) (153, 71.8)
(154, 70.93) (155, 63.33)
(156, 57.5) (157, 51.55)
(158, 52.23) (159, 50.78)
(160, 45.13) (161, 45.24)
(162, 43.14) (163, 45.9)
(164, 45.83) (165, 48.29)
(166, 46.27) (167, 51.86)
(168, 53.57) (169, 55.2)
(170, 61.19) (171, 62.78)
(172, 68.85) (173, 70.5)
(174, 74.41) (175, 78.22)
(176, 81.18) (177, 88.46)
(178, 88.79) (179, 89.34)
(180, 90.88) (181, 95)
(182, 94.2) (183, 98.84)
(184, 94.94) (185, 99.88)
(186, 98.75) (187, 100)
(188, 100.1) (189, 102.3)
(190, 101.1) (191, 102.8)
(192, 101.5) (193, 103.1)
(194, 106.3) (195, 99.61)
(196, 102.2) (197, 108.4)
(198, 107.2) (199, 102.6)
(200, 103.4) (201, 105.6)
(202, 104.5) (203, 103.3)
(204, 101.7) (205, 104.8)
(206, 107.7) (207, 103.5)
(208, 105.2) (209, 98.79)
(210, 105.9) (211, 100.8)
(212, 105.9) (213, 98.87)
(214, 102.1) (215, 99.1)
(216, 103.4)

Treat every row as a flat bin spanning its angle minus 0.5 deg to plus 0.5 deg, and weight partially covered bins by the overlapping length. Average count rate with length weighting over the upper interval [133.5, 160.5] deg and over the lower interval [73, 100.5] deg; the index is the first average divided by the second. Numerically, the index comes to 0.78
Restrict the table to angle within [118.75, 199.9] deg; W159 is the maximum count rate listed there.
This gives 108.4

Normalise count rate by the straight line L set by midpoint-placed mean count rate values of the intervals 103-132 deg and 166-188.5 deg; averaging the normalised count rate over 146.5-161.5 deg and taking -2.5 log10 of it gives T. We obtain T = 0.294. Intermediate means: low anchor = 95.8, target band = 66.3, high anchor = 80.9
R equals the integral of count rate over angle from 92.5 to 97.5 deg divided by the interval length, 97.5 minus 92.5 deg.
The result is 100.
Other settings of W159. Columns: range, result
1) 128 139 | 90.82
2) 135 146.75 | 91.31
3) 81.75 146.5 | 105.2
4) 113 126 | 104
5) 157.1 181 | 95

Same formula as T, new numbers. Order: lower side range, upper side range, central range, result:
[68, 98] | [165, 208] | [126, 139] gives 0.09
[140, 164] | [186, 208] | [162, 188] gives 0.18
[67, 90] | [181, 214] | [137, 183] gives 0.36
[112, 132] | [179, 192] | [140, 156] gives 0.18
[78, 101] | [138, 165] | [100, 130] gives -0.11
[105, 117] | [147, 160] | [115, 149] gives -0.08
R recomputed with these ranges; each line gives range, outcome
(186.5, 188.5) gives 100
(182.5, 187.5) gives 98.5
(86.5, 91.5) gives 100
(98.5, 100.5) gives 98.9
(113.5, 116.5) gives 102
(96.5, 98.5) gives 102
